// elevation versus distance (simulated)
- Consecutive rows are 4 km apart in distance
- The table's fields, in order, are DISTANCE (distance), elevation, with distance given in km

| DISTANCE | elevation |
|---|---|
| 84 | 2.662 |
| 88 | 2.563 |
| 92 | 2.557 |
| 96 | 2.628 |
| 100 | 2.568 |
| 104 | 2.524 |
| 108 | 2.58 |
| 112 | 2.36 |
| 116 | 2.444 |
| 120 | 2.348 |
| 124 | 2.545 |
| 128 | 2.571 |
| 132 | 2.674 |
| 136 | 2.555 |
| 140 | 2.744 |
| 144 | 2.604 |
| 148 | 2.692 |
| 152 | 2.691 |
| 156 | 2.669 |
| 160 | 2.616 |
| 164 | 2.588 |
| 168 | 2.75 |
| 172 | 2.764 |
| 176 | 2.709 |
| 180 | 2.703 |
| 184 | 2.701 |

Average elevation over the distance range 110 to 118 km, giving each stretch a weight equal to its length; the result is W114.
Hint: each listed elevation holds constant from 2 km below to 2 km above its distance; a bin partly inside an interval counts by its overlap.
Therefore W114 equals 2.4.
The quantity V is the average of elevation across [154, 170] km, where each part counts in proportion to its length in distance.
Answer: 2.66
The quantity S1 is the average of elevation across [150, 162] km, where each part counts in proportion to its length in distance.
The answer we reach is 2.66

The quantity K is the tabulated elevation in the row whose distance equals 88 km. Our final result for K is 2.563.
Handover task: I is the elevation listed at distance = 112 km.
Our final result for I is 2.36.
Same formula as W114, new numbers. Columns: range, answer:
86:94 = 2.56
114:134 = 2.52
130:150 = 2.65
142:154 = 2.66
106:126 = 2.46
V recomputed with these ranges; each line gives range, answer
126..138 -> 2.6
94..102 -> 2.6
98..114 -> 2.51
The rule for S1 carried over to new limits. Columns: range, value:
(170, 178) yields 2.74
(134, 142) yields 2.65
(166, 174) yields 2.76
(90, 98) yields 2.59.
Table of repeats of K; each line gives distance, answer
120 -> 2.348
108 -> 2.58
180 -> 2.703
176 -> 2.709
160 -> 2.616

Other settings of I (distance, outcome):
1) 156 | 2.669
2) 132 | 2.674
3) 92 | 2.557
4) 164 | 2.588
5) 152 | 2.691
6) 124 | 2.545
